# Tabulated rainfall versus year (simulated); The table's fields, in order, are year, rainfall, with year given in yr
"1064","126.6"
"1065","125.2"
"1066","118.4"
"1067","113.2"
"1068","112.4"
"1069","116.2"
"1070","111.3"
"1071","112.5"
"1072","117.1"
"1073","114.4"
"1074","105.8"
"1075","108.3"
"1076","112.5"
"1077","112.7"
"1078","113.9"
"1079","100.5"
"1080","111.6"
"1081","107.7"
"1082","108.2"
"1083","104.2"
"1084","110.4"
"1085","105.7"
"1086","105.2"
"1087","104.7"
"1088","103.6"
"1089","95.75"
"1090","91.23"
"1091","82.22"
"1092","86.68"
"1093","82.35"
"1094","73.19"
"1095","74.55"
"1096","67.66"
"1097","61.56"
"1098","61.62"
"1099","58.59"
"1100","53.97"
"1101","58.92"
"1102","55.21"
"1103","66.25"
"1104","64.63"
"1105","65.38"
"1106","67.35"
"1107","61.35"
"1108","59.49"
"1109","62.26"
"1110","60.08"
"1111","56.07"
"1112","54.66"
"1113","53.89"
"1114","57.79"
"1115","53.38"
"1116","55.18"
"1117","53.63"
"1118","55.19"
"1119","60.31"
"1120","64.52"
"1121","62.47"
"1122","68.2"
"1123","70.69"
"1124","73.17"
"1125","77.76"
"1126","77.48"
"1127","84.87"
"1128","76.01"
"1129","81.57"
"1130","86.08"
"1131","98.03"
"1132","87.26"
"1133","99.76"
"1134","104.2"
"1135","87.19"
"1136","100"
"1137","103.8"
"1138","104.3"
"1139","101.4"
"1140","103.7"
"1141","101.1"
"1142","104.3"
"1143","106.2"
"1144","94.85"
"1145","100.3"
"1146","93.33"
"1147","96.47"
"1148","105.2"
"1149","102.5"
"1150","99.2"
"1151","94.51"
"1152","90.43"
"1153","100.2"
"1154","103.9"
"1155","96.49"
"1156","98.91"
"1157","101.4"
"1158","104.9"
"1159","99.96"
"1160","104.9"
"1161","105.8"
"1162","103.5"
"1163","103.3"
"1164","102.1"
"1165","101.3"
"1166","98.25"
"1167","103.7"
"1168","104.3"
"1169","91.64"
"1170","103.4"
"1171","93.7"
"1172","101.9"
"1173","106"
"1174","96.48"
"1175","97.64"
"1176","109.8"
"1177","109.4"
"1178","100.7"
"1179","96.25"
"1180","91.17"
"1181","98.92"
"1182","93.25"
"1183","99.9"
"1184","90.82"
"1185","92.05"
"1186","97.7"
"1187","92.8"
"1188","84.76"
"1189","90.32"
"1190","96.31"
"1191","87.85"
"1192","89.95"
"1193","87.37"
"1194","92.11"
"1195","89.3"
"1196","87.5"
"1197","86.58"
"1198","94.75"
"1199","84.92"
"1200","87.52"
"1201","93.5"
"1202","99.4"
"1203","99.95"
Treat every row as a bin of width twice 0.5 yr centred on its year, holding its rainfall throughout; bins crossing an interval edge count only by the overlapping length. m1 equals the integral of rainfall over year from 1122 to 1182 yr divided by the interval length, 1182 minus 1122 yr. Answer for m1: 96.9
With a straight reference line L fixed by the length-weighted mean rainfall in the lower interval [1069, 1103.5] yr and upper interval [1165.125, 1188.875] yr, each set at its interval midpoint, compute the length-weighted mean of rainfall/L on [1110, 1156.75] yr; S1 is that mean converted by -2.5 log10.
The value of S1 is 0.13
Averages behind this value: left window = 92.7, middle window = 84.6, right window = 98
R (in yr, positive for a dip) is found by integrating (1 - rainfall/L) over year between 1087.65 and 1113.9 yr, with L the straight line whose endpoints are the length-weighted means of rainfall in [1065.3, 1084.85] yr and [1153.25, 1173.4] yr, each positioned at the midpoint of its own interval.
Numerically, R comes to 9.8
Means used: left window 111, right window 101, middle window 68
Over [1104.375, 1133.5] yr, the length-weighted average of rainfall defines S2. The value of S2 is 68.4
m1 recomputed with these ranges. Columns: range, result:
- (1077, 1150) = 82.3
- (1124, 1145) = 93.6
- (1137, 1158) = 100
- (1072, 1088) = 109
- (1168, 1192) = 96.7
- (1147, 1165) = 101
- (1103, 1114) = 60.7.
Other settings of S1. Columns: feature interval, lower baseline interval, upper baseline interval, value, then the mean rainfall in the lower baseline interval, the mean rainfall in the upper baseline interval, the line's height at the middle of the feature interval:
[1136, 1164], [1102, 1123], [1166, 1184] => -0.21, 60.2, 99.6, 83.9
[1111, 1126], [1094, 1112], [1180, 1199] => 0.10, 62.2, 91.6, 67.4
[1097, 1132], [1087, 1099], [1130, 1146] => 0.34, 80.2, 99.1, 89.2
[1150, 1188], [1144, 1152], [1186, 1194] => -0.06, 98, 90.5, 94.3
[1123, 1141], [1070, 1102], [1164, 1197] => 0.05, 93.5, 96.1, 94.7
